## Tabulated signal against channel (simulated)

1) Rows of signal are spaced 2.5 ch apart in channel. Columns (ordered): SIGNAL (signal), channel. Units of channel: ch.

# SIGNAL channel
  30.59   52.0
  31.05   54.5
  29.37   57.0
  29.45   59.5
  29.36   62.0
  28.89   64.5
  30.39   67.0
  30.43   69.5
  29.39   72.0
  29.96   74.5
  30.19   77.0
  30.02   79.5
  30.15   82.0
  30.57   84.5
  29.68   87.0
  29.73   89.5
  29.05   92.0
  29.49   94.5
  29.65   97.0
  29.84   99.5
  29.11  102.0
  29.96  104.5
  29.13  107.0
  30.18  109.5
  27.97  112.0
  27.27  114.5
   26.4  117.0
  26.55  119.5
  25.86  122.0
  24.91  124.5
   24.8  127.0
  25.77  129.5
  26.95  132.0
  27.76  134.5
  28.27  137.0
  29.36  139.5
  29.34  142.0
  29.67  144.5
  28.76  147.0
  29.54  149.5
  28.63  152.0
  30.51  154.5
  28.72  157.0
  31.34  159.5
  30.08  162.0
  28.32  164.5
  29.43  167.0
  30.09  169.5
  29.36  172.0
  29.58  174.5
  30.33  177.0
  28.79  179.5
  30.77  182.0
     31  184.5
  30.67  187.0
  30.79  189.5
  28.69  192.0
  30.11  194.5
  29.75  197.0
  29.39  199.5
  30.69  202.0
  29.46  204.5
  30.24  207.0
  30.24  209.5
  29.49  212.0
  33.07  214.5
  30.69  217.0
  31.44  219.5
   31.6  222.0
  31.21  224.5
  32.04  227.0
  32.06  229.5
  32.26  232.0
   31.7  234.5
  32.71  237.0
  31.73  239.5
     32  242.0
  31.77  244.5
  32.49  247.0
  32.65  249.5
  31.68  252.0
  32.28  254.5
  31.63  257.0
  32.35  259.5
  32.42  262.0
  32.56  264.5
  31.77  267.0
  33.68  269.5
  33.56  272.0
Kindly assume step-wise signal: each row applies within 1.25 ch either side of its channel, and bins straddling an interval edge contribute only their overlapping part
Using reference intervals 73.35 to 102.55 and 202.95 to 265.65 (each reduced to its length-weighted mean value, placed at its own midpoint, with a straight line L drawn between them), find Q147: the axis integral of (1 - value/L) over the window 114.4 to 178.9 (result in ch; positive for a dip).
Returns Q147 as 4.6 ch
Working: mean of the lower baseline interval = 29.8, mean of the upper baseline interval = 31.7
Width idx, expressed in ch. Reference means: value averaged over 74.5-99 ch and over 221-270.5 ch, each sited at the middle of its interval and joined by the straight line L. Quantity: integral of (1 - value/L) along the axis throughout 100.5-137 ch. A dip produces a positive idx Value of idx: 3.51 ch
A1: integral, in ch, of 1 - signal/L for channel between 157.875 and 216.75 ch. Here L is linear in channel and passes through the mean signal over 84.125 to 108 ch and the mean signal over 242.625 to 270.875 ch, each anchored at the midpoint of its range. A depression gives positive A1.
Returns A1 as 1.99 ch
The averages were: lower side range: 29.6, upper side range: 32.3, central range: 30.1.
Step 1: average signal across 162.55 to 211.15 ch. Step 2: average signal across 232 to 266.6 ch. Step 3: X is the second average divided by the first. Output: 1.1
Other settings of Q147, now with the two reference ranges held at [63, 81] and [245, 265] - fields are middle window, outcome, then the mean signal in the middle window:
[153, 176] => 1.0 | 29.7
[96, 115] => 0.7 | 29.2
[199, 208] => 0.5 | 30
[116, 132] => 2.5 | 25.8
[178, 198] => 0.8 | 30.1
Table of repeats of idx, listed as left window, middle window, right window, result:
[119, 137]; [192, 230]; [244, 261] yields -0.6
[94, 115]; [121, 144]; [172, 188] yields 1.9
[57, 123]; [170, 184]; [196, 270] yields 0.4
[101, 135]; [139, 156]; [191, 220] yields -0.7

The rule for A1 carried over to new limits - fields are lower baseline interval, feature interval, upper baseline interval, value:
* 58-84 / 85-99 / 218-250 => 0.2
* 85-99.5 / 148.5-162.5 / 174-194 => 0.1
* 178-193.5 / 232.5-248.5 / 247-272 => -0.1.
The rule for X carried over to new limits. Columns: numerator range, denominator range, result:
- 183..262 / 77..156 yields 1.09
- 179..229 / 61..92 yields 1.02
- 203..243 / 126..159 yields 1.10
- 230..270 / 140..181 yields 1.09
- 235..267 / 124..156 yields 1.14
